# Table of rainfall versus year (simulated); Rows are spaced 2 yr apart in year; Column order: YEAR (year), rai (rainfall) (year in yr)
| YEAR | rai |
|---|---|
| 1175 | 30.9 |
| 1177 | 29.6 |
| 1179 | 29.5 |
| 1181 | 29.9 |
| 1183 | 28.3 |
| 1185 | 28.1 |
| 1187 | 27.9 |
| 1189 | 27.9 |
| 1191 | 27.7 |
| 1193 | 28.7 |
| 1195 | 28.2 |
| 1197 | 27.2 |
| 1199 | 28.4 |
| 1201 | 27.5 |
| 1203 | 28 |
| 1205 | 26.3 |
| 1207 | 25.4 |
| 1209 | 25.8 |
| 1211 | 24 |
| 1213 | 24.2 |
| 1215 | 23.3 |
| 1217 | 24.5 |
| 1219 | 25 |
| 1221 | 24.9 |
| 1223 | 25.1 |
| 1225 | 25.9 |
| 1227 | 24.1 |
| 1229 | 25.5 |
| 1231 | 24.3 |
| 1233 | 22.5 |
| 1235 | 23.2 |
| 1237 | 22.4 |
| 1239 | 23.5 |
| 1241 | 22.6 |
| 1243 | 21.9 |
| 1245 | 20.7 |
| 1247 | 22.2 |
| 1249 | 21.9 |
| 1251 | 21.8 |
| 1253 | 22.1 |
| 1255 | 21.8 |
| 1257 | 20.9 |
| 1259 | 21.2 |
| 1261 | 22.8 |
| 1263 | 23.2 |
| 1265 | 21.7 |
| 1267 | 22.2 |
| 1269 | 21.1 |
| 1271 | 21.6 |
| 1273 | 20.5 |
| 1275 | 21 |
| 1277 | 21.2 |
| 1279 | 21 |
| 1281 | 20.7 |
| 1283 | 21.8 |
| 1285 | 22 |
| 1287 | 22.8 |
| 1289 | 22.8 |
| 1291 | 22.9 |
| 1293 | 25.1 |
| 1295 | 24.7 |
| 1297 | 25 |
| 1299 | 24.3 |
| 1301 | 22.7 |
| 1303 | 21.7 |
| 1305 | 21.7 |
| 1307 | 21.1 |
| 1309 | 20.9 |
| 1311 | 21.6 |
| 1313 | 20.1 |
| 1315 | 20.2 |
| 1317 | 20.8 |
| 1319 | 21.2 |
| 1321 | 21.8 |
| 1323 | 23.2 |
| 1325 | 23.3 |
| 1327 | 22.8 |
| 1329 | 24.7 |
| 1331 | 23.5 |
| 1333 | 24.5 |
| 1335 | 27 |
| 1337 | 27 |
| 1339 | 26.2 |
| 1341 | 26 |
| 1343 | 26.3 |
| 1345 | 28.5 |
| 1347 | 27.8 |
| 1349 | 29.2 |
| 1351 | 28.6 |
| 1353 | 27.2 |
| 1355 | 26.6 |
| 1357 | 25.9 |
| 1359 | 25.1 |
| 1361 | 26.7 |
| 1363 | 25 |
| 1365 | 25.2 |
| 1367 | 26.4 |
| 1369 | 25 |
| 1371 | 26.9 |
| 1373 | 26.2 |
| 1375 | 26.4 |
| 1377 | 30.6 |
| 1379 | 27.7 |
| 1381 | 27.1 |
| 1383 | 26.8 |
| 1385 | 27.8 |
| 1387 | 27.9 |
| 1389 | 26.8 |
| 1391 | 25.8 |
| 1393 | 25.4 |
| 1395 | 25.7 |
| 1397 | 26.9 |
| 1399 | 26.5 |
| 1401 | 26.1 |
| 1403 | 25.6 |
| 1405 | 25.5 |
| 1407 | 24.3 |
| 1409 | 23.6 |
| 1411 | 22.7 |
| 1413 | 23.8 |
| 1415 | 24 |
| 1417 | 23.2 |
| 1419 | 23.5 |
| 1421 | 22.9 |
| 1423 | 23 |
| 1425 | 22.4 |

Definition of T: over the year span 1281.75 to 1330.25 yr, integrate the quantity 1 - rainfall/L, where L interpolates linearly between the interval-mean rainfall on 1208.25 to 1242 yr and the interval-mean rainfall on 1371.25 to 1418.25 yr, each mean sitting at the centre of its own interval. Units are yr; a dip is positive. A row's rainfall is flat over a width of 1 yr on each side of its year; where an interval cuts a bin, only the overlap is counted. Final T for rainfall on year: 4.9 yr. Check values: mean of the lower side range 24.2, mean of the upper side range 25.9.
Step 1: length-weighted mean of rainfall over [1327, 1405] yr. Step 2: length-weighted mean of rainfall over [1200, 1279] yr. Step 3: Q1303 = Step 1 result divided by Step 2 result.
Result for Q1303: 1.1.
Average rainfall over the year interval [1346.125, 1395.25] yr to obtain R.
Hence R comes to 26.8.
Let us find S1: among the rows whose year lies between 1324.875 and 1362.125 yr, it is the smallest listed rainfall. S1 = 22.8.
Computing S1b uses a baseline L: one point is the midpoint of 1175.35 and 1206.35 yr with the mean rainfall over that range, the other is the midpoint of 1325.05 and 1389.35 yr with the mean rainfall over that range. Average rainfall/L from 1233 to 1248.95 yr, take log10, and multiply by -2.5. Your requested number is 0.23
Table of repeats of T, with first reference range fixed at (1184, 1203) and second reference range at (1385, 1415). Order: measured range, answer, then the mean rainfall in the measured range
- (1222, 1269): 7.94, 22.7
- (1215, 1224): 0.96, 24.7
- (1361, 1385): -0.83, 26.7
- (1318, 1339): 1.86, 24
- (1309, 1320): 2.38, 20.8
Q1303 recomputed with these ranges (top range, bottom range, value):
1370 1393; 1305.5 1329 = 1.25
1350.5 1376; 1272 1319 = 1.19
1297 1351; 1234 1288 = 1.09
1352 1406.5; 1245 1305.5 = 1.19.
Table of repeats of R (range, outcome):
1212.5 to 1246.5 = 23.7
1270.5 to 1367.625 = 23.8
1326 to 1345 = 25.5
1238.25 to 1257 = 22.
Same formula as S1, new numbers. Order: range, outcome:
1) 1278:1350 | 20.1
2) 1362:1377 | 25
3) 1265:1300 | 20.5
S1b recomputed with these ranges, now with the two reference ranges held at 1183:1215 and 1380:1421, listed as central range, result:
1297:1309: 0.17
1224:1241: 0.12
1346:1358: -0.07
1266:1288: 0.22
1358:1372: 0.00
